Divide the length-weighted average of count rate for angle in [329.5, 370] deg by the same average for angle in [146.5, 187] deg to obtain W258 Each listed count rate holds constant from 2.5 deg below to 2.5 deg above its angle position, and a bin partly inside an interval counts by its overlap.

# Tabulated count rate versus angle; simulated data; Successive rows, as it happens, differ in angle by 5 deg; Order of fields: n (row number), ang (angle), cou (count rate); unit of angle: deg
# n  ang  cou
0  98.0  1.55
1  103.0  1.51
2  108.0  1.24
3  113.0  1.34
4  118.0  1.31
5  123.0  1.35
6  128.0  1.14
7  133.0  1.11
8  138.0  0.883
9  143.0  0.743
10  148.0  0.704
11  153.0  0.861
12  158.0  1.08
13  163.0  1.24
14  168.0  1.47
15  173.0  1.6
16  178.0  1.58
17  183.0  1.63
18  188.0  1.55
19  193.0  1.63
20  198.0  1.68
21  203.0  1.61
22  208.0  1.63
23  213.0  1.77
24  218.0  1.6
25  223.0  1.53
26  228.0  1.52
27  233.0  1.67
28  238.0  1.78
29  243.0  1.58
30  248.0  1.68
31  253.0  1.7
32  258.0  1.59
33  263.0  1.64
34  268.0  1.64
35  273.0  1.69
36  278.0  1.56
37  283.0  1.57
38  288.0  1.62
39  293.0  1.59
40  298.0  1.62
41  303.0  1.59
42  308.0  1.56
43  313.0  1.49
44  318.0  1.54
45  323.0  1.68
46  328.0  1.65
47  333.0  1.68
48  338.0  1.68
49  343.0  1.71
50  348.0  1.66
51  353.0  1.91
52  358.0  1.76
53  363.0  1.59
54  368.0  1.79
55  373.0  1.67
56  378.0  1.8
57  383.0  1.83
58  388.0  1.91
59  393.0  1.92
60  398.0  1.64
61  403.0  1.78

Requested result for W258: 1.33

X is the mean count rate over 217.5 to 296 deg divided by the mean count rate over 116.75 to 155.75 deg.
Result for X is 1.6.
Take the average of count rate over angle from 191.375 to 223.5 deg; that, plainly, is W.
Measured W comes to 1.64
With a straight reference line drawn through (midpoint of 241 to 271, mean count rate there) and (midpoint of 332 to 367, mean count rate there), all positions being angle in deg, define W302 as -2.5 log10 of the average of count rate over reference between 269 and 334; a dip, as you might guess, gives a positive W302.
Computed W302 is 0.05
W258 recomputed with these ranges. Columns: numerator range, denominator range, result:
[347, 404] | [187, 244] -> 1.09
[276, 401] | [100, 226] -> 1.24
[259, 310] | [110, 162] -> 1.52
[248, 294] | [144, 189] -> 1.28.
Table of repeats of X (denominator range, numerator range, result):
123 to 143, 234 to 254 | 1.61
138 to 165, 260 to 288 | 1.77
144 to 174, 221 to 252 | 1.46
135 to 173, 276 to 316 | 1.52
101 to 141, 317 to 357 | 1.38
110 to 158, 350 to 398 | 1.70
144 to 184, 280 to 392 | 1.36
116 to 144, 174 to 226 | 1.47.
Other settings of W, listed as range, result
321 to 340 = 1.67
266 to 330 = 1.6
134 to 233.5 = 1.39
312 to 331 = 1.6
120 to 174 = 1.1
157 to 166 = 1.19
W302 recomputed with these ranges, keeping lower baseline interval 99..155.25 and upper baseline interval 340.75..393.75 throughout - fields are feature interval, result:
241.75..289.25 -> -0.093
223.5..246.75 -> -0.154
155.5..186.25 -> -0.157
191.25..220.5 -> -0.233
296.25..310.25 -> 0.007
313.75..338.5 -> 0.019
